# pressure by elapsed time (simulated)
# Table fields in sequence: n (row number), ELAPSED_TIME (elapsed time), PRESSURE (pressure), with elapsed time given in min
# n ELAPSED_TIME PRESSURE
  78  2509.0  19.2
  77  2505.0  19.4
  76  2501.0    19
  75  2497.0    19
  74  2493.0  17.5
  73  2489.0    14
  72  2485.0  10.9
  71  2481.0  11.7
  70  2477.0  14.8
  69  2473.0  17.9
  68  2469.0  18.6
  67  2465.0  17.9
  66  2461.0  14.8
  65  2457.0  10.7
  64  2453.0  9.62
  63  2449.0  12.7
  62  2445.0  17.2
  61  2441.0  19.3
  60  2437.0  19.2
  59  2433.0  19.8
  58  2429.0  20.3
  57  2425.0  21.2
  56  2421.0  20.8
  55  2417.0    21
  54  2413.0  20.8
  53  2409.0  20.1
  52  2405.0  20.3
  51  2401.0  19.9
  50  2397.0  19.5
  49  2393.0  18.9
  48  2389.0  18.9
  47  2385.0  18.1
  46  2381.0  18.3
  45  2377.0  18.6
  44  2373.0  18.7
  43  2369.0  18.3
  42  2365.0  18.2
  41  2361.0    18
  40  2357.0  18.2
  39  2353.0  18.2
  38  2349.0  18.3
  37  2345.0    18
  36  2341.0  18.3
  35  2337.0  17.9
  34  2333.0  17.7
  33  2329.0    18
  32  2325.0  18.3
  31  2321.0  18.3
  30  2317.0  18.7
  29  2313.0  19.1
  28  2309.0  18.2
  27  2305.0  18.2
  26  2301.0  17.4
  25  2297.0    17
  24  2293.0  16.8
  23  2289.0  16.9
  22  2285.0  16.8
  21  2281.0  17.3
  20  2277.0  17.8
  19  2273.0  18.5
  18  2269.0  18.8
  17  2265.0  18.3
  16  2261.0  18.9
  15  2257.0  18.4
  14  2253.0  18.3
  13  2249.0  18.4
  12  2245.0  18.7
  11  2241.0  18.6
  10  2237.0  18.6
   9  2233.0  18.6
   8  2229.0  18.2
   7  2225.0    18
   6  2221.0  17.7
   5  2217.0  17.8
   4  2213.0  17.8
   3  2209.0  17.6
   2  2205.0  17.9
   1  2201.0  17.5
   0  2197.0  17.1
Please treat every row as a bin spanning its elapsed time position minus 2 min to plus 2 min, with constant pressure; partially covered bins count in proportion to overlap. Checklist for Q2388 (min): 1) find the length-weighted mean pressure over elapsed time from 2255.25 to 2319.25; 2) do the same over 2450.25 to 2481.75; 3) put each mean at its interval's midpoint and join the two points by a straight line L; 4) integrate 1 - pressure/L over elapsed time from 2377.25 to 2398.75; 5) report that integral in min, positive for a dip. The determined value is -3.6 min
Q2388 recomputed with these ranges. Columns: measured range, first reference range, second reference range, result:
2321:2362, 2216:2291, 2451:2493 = -3.8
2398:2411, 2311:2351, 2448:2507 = -2.6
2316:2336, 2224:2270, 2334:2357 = 0.0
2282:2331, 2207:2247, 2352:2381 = 1.2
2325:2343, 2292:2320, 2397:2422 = 0.6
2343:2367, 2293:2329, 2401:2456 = 0.1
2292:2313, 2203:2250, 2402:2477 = 0.4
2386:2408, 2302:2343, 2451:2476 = -4.0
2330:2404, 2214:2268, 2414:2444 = 4.1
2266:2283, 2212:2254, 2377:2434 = 0.5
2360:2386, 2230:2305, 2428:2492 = -2.6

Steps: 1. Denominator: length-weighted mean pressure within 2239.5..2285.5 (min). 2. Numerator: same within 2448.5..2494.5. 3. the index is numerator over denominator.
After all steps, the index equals 0.78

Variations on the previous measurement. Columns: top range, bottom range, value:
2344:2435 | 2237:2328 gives 1.06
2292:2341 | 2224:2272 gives 0.97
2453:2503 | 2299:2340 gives 0.84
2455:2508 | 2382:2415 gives 0.82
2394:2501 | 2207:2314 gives 0.96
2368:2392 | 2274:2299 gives 1.08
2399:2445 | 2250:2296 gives 1.12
